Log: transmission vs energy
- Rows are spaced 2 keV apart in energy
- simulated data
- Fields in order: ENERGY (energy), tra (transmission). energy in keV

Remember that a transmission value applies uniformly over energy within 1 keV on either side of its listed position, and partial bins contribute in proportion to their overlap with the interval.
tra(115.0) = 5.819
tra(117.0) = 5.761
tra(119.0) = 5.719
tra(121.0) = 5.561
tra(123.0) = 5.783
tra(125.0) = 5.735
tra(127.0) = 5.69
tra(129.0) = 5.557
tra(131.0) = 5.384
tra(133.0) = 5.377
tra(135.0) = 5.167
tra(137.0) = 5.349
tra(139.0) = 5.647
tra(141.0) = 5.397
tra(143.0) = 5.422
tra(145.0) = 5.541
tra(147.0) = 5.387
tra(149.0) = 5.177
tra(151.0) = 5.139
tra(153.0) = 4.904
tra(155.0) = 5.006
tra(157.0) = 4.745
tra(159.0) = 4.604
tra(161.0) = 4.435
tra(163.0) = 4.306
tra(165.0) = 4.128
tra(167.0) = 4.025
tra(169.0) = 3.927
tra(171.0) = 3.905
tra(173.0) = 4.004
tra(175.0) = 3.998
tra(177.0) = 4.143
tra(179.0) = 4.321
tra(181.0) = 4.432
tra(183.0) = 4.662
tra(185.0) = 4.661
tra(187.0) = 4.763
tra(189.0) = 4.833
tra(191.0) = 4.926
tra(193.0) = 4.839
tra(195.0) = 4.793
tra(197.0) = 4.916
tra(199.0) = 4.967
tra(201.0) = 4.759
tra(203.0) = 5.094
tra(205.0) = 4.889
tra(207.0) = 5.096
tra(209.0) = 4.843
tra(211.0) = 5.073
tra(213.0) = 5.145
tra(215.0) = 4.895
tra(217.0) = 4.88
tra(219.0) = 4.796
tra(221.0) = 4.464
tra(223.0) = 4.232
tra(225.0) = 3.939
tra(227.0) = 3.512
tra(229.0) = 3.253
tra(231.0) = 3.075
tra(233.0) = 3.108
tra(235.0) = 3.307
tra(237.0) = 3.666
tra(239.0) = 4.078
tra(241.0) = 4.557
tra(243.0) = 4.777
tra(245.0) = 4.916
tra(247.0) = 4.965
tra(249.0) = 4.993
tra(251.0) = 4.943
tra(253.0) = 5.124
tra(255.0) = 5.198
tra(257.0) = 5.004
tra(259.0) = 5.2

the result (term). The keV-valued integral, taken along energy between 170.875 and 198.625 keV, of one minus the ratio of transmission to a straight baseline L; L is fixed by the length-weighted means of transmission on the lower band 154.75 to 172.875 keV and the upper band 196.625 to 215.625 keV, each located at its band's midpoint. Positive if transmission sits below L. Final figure 0.6 keV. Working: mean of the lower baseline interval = 4.3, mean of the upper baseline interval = 4.97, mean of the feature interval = 4.54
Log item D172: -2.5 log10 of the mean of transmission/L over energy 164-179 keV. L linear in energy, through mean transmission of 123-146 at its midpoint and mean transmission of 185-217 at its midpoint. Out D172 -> 0.27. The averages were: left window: 5.49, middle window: 4.04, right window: 4.91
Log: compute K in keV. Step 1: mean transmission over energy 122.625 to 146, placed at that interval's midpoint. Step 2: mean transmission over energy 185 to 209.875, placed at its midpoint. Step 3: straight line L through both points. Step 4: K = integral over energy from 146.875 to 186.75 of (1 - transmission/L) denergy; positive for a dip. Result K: 5.4 keV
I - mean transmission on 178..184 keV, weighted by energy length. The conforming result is 4.47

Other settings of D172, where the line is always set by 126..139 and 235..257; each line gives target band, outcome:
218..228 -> 0.15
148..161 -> 0.09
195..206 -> 0.01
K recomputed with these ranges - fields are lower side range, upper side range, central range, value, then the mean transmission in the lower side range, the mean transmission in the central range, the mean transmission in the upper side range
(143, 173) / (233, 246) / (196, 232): -2.02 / 4.66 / 4.55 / 4.13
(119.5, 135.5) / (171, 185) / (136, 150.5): -0.73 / 5.55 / 5.41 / 4.26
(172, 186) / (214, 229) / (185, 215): -4.17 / 4.32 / 4.91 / 4.31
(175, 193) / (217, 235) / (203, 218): -3.21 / 4.57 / 4.98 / 3.83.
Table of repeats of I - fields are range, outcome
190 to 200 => 4.89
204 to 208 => 4.99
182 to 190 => 4.73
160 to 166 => 4.29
